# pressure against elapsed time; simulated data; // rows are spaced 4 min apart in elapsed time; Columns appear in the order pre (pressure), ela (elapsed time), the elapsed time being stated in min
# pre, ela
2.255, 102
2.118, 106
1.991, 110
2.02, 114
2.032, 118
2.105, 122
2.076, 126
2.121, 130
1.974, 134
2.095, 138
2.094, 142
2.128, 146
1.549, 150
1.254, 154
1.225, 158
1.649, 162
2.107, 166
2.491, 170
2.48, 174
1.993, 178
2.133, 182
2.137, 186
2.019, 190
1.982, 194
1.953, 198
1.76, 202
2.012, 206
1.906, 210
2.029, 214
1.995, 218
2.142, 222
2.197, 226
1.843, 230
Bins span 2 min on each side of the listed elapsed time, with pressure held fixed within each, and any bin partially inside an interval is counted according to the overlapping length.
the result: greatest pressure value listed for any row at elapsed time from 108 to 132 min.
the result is 2.121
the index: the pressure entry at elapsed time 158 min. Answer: 1.225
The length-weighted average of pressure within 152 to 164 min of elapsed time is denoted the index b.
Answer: 1.38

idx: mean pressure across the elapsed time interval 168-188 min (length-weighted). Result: 2.25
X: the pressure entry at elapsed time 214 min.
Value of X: 2.029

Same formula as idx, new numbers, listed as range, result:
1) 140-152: 1.92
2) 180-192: 2.1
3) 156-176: 1.99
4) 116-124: 2.07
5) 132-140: 2.03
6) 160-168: 1.88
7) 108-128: 2.04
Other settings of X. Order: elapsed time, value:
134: 1.974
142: 2.094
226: 2.197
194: 1.982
